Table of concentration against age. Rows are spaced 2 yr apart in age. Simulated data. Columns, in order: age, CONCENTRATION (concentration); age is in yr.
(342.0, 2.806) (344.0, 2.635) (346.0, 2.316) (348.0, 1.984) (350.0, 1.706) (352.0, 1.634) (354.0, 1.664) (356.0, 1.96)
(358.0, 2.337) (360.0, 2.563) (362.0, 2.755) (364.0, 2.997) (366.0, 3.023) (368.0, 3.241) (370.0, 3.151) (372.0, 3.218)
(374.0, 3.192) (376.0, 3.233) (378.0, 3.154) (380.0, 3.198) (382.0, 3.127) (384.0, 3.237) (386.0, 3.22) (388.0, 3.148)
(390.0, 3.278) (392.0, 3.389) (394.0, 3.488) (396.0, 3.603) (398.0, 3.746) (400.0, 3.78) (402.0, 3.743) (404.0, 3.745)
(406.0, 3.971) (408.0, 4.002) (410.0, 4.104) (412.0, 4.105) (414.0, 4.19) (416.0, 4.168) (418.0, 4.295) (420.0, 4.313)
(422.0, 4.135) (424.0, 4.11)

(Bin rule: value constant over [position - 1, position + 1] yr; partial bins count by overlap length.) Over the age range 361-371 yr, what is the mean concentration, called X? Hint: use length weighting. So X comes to 3.03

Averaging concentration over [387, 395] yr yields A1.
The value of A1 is 3.33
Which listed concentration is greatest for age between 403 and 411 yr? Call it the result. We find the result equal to 4.104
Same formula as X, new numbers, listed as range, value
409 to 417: 4.14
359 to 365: 2.77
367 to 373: 3.2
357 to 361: 2.45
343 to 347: 2.48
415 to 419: 4.23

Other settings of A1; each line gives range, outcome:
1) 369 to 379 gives 3.19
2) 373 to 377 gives 3.21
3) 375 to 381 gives 3.2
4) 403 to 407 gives 3.86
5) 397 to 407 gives 3.8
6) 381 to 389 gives 3.18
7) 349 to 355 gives 1.67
